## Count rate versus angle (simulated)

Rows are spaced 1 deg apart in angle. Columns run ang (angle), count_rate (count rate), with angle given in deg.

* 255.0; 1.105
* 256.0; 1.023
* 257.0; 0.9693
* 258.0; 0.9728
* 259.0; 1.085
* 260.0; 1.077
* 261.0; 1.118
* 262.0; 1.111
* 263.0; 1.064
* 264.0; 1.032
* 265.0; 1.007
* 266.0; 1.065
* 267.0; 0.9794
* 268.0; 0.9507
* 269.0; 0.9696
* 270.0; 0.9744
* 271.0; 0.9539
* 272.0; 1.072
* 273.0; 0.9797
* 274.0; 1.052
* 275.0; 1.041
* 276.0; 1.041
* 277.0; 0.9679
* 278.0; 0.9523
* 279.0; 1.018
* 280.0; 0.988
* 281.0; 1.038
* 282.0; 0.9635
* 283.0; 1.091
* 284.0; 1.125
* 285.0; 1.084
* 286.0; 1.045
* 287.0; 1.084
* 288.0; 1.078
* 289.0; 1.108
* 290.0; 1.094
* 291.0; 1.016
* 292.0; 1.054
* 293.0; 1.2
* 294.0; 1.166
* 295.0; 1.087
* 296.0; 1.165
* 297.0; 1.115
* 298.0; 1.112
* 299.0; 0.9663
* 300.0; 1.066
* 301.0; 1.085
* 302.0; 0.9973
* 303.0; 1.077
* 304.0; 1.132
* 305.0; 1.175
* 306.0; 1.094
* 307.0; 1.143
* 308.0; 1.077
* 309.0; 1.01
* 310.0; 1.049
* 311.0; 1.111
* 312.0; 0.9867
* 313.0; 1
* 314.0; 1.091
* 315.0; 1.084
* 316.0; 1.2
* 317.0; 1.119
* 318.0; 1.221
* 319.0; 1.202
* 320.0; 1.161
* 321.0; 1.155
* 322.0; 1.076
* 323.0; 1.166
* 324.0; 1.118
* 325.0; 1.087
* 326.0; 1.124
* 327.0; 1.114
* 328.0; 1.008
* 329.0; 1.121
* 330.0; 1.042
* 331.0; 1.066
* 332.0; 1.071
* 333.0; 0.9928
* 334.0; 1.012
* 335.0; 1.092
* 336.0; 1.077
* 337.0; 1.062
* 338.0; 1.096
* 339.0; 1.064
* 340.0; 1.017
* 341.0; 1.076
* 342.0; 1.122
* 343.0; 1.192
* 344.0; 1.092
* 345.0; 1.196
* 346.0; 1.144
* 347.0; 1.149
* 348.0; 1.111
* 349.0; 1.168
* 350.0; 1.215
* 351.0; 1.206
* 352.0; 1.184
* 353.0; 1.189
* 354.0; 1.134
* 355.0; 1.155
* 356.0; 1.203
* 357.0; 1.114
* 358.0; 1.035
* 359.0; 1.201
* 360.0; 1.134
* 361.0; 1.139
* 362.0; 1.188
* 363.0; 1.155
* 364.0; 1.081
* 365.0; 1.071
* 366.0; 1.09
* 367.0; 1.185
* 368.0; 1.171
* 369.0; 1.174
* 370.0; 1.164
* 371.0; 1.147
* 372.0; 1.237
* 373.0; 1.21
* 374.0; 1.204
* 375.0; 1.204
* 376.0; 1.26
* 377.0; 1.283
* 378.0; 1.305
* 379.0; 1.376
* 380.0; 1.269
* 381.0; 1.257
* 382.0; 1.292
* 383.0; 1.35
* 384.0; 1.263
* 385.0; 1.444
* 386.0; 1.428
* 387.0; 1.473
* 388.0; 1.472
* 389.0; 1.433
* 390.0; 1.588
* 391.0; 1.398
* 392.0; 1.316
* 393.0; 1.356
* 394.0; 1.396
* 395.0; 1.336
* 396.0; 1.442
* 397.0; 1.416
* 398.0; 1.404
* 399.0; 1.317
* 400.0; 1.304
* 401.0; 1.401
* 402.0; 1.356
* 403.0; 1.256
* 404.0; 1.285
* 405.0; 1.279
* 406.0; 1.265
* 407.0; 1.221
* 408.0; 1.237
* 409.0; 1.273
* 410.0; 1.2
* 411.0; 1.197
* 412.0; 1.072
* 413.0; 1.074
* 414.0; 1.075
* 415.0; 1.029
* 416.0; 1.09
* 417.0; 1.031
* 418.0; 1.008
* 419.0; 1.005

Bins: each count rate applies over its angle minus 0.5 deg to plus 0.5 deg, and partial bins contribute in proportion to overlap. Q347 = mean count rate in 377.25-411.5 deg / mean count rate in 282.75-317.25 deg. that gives 1.2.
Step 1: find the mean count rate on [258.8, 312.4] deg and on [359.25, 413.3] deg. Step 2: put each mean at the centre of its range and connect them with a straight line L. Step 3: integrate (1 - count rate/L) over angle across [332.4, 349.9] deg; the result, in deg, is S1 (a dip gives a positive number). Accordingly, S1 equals 1.2 deg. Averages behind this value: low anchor 1.06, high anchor 1.28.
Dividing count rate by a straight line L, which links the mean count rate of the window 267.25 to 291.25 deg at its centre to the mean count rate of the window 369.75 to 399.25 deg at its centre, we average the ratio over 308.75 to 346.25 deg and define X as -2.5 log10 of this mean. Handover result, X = 0.07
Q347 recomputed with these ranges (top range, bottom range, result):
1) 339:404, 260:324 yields 1.16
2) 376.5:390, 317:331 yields 1.22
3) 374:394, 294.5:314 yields 1.26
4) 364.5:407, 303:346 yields 1.19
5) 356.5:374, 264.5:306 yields 1.09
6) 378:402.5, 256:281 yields 1.35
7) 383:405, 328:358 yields 1.24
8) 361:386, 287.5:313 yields 1.13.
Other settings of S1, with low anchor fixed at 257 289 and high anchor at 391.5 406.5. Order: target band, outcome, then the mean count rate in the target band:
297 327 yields 0.7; 1.1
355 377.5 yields 1.7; 1.17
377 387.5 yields -0.3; 1.34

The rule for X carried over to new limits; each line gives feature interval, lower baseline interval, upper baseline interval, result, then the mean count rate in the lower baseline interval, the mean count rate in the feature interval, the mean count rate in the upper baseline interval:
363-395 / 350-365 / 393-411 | -0.046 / 1.15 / 1.29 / 1.31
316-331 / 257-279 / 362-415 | 0.014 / 1.02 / 1.12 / 1.27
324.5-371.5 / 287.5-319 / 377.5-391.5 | 0.121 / 1.09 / 1.12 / 1.38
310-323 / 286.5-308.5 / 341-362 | -0.001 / 1.1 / 1.12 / 1.15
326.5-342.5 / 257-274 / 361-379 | 0.067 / 1.02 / 1.06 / 1.19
